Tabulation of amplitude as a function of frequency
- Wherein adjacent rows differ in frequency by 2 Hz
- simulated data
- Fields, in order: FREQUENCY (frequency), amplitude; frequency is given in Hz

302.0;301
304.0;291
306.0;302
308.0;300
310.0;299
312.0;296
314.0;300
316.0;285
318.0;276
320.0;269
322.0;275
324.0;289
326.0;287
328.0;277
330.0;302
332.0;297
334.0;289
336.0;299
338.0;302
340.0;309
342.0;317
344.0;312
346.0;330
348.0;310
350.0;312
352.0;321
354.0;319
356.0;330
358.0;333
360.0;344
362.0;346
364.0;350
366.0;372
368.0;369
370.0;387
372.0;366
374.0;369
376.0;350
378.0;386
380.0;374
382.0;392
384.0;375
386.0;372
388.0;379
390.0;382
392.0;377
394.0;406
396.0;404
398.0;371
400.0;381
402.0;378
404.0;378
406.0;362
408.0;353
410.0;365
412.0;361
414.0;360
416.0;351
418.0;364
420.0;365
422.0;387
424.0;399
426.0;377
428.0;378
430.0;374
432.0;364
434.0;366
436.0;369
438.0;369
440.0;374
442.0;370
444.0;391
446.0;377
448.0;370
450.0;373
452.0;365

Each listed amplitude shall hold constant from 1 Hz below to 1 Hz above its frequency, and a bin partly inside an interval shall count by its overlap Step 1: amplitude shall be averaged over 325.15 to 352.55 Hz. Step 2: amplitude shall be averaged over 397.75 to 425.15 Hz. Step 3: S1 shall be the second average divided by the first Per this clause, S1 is 1.2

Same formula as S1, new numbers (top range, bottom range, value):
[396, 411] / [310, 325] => 1.30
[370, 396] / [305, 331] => 1.31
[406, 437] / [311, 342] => 1.27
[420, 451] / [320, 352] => 1.25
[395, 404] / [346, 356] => 1.20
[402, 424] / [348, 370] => 1.08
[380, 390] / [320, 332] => 1.33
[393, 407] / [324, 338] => 1.31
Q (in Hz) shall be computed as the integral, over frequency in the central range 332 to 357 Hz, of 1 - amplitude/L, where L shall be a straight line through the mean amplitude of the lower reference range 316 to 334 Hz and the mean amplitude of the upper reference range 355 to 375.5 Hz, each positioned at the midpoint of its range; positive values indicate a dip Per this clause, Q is 0.57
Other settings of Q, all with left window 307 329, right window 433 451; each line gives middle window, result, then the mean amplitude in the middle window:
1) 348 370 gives -1.74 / 340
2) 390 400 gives -1.40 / 388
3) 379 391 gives -1.64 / 379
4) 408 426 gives -0.64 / 369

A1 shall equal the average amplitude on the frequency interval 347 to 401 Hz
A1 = 362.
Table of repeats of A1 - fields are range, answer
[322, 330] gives 285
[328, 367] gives 320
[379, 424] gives 375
